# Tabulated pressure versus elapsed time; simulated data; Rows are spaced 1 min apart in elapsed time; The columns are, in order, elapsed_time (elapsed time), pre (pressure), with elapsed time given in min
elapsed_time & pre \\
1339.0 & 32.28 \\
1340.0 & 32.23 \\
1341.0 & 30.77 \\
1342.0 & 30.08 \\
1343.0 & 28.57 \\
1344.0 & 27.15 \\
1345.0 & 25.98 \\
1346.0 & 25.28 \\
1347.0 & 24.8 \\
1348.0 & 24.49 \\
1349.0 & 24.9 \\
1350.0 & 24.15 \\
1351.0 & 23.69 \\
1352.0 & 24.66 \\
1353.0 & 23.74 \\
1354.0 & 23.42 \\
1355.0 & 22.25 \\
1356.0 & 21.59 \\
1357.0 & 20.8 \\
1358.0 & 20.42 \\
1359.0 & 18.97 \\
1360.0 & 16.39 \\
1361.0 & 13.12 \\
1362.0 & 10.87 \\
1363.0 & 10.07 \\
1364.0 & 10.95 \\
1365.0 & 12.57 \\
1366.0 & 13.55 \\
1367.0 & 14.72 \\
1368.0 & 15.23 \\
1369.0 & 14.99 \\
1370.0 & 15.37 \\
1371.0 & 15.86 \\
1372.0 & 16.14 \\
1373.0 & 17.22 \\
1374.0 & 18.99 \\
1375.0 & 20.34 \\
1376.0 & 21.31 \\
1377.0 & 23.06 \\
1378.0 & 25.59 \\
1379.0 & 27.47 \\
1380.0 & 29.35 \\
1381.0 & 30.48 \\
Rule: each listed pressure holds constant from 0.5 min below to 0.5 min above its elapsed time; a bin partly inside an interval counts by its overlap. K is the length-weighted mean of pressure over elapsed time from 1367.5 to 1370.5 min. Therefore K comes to 15.2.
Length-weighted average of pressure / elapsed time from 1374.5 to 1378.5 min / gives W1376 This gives 22.6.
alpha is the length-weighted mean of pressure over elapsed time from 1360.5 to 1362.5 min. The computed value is 12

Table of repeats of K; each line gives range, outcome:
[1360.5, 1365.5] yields 11.5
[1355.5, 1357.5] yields 21.2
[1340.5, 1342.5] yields 30.4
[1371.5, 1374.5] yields 17.4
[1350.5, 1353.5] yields 24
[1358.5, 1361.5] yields 16.2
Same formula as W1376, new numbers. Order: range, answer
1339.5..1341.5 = 31.5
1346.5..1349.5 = 24.7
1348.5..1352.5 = 24.4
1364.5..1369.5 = 14.2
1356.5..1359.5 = 20.1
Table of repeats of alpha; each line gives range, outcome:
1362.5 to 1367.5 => 12.4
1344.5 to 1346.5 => 25.6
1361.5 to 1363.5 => 10.5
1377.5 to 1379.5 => 26.5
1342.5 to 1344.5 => 27.9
